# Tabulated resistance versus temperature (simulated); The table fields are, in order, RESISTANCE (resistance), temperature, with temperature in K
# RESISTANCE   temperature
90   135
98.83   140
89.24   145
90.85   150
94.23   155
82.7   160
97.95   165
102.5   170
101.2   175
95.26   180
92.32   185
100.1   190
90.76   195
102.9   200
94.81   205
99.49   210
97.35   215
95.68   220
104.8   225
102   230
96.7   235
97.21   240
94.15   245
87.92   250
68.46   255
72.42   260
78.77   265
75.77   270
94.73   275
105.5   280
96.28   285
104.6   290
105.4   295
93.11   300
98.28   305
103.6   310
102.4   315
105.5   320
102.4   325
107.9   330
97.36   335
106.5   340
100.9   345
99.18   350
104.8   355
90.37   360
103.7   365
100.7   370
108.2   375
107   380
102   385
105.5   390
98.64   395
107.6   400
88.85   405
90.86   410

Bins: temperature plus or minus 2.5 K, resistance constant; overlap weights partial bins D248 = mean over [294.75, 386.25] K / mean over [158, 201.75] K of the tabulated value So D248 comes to 1.1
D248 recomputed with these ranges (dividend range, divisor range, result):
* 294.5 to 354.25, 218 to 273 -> 1.15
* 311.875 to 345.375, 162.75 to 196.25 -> 1.06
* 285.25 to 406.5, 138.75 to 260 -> 1.08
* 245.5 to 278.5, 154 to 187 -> 0.85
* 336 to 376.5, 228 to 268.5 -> 1.17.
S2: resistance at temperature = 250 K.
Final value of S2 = 87.92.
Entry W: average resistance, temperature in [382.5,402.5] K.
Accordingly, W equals 103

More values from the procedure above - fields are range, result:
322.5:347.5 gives 103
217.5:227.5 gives 100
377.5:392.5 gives 105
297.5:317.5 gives 99.3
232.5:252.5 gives 94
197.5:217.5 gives 98.6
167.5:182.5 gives 99.7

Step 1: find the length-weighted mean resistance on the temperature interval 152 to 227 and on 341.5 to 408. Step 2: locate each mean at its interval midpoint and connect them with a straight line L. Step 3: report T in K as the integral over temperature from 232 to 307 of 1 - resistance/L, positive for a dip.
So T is 5.6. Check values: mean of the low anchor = 96.7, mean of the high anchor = 101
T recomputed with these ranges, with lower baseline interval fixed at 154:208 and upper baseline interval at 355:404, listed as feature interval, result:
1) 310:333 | -0.9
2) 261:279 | 2.7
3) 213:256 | 1.3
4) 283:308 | 0.0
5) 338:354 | -0.2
